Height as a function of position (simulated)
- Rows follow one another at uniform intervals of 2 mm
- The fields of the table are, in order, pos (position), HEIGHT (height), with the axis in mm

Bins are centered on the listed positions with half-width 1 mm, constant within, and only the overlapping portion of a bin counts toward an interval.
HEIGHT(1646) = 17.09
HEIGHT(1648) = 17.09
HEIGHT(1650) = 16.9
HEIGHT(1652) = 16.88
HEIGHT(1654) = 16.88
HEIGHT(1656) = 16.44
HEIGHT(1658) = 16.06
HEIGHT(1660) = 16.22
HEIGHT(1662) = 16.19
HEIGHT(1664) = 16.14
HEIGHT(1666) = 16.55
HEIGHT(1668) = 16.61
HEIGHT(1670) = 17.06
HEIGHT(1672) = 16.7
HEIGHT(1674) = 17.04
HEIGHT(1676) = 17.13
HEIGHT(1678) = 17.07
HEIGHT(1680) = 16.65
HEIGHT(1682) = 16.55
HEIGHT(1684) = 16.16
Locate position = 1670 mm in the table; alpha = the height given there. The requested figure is 17.06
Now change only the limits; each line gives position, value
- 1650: 16.9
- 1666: 16.55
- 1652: 16.88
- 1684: 16.16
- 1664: 16.14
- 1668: 16.61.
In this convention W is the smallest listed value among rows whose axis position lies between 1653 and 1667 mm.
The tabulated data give 16.06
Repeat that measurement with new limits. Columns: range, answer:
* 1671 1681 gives 16.65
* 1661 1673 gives 16.14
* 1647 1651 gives 16.9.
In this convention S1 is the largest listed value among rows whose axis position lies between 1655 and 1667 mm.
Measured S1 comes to 16.55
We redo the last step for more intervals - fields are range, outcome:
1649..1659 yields 16.9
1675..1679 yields 17.13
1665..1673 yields 17.06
